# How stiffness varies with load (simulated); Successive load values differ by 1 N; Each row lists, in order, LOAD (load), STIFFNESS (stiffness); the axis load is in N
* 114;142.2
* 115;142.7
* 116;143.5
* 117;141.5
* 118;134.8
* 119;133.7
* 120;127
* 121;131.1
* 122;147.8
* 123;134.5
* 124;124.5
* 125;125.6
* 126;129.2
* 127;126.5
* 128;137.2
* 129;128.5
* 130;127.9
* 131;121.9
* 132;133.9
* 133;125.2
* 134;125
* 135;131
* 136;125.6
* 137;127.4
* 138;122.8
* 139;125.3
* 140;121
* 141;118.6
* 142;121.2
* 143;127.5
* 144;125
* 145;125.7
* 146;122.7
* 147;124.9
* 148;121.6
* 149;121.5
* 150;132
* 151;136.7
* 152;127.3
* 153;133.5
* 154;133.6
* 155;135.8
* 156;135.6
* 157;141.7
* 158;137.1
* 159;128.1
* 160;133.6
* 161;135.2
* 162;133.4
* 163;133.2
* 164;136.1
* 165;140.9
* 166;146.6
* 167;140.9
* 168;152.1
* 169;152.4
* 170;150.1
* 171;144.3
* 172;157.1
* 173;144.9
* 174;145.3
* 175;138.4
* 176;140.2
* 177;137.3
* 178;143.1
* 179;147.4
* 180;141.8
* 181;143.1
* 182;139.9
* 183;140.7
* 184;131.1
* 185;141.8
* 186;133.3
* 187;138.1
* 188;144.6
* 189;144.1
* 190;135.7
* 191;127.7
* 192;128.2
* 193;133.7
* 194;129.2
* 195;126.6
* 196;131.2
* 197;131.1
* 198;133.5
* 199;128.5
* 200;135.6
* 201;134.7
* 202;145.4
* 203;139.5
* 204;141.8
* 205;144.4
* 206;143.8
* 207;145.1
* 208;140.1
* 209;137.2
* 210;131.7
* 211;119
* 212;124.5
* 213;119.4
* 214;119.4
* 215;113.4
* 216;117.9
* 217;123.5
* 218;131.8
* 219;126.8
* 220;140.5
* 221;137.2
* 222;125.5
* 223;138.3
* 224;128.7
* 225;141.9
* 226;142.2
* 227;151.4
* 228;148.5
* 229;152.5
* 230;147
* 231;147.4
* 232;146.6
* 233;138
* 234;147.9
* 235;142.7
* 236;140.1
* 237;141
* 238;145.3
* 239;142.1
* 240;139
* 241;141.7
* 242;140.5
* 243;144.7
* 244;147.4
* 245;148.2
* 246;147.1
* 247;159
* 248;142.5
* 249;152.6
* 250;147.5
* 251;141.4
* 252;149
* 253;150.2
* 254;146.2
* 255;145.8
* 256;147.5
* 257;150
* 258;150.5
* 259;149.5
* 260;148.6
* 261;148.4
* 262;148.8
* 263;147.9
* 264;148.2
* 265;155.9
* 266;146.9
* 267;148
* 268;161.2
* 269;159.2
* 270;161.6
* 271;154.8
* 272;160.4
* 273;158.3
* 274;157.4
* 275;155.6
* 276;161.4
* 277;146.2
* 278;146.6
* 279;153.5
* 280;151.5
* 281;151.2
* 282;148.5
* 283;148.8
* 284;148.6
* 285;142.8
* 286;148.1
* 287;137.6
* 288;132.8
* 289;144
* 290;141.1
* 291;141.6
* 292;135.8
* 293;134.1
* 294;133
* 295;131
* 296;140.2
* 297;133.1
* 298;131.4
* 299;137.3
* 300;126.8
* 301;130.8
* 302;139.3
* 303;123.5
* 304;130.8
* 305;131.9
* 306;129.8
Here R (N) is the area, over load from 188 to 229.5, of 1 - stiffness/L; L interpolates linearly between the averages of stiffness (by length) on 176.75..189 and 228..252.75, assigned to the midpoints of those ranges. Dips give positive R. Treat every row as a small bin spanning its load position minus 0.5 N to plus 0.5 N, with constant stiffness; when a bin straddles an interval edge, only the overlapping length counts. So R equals 2.5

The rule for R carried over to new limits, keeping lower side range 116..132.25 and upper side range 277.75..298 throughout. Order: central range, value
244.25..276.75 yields -2.6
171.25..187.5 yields -0.7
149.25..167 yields -0.2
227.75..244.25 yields -0.6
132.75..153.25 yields 1.1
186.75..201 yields 0.3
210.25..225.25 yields 1.2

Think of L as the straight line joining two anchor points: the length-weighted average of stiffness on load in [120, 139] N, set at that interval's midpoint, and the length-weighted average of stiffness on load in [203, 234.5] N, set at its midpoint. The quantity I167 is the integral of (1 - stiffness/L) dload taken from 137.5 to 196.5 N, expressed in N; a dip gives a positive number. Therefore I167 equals -1.5 N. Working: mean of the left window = 129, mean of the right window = 136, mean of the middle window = 135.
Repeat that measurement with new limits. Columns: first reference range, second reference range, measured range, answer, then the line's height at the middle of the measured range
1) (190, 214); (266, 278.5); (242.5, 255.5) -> 0.0 N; 148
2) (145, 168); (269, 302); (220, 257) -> -1.0 N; 141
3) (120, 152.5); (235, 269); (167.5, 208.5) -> -1.0 N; 136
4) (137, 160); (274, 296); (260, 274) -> -1.1 N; 142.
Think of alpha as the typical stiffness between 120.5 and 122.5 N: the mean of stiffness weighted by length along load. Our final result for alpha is 139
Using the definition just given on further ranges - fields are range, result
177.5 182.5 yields 143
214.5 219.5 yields 123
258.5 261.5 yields 149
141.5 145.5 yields 125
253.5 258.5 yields 148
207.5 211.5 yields 132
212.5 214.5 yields 119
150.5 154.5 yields 133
